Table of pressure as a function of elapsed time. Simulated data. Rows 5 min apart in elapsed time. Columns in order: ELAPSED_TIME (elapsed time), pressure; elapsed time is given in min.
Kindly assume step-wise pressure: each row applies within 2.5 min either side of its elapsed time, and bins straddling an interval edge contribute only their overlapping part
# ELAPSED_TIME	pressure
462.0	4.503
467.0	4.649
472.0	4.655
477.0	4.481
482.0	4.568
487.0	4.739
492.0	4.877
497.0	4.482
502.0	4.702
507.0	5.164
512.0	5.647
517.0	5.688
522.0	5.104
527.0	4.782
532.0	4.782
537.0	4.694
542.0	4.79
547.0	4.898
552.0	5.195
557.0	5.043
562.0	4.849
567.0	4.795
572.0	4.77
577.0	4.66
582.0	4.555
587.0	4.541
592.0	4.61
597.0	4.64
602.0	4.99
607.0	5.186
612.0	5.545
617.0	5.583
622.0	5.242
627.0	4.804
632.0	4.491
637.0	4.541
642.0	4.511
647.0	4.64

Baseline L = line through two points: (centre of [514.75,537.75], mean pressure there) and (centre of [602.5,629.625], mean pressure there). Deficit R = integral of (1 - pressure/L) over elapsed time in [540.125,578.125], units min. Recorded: 1.66 min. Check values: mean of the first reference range 5.03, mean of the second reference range 5.25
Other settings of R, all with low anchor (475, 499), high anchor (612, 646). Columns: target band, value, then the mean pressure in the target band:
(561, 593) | 0.8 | 4.68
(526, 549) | -0.3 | 4.79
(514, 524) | -1.5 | 5.42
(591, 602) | 0.3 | 4.71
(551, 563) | -0.7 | 5.03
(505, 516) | -1.8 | 5.45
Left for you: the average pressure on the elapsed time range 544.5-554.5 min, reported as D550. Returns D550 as 5.05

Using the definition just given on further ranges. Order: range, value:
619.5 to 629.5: 5.02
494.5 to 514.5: 5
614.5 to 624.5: 5.41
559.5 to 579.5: 4.77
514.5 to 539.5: 5.01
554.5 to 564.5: 4.95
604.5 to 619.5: 5.44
